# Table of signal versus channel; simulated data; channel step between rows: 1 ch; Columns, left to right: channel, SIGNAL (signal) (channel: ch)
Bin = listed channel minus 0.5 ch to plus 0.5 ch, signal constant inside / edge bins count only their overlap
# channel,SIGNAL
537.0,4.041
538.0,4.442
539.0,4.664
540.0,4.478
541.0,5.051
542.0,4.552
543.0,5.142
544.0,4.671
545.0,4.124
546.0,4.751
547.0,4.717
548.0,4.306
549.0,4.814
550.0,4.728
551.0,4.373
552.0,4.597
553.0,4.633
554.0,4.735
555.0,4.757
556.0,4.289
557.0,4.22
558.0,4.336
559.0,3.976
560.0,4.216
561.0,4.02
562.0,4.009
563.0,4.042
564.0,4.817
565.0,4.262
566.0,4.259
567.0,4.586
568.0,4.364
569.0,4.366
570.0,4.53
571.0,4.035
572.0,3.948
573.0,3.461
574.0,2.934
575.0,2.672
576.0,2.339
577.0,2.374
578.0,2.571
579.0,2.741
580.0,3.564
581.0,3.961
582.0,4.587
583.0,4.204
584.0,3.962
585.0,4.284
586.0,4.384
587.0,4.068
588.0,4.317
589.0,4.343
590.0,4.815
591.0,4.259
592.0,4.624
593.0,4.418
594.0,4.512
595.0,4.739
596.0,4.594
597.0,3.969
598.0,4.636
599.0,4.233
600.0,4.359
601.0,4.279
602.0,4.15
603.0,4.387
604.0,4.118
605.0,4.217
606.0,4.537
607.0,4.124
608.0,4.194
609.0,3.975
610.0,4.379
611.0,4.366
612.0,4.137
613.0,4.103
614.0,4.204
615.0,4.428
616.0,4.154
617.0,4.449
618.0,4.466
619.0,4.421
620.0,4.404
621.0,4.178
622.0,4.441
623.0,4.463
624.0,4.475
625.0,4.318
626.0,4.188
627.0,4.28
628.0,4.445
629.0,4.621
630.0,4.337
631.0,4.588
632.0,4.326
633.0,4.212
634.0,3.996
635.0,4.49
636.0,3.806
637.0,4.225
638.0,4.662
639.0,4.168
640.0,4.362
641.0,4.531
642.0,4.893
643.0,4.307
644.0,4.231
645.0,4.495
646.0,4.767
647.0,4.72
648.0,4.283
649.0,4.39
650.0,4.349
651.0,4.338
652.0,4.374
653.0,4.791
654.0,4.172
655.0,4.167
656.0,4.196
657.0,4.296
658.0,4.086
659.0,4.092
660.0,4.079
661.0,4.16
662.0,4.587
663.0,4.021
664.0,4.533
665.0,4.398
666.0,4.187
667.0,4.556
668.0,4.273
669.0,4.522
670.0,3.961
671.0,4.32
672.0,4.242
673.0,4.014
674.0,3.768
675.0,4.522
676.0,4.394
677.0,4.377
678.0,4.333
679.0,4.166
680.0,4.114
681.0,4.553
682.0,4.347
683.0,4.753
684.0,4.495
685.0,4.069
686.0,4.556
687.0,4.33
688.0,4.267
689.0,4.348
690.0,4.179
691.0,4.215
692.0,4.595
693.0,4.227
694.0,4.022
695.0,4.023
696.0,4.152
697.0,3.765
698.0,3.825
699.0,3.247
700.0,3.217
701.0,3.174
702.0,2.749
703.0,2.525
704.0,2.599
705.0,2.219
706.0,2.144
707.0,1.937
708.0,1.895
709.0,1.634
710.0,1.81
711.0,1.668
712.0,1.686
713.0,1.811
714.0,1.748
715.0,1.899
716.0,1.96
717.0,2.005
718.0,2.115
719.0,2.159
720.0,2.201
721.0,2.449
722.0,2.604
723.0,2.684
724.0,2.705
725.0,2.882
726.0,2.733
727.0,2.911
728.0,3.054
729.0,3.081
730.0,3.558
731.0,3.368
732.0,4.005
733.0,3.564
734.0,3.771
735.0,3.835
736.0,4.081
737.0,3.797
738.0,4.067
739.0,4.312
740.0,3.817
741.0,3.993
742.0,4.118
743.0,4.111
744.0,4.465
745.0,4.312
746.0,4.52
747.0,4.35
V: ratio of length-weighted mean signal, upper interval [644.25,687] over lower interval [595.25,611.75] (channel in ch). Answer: 1.01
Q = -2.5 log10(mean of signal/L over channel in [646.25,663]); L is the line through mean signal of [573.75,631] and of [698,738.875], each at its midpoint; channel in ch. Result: -0.227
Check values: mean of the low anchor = 4.14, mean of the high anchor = 2.72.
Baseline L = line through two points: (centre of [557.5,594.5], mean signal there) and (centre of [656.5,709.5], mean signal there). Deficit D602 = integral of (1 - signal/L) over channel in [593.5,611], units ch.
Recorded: -1.6 ch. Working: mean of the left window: 3.98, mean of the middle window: 4.32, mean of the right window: 3.89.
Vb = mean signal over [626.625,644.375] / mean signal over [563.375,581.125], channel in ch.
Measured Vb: 1.2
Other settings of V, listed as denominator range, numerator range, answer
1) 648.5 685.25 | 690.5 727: 0.63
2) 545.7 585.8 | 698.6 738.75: 0.66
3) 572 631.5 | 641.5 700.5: 1.03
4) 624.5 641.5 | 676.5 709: 0.86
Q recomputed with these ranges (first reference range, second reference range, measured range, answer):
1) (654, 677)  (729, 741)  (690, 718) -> 0.40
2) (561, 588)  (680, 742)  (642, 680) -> -0.24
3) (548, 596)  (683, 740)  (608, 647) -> -0.17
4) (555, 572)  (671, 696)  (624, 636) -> -0.01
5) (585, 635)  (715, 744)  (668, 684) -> -0.16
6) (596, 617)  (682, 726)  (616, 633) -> -0.09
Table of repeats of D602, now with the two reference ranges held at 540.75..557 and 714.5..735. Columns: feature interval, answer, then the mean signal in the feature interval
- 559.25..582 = 3.4 ch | 3.75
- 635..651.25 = -3.4 ch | 4.41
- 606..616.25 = -0.6 ch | 4.22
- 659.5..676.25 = -4.3 ch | 4.26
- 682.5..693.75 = -4.1 ch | 4.36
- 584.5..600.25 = -0.9 ch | 4.41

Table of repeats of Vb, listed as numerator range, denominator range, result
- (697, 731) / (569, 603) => 0.62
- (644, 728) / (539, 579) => 0.86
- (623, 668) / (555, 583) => 1.13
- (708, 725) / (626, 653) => 0.48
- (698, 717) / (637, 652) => 0.51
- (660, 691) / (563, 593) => 1.10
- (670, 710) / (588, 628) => 0.86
